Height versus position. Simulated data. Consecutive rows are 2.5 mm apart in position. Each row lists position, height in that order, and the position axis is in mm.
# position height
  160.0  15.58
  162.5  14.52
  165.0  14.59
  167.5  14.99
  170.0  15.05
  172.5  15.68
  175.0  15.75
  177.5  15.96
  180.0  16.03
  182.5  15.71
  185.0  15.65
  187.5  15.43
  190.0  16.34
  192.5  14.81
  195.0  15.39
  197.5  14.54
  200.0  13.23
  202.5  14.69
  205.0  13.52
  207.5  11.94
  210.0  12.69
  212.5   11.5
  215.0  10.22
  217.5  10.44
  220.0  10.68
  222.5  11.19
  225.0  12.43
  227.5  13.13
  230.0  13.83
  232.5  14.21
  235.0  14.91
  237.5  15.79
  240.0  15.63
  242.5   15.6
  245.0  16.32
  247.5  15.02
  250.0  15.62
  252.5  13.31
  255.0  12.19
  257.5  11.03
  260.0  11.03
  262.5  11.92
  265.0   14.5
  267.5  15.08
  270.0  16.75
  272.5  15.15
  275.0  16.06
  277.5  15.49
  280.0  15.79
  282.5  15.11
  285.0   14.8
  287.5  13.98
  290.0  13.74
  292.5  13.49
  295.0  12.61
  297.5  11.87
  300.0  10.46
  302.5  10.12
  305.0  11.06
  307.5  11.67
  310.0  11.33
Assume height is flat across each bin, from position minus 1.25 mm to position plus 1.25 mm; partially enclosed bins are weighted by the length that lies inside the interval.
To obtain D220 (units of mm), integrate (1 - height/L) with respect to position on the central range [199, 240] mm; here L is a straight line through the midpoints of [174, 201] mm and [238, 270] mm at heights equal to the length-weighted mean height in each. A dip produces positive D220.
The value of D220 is 5.2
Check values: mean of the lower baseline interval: 15.4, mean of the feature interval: 12.9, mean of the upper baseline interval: 14.1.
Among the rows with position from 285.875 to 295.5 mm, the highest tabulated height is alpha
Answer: 13.98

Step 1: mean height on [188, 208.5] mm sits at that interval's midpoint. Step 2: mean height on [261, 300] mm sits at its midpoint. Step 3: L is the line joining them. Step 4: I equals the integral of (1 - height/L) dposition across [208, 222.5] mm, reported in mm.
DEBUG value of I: 3.2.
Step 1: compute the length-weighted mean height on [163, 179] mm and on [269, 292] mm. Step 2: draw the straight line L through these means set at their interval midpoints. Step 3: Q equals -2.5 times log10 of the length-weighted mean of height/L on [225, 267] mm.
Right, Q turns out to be 0.09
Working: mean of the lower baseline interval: 15.3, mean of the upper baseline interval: 15.1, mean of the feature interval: 14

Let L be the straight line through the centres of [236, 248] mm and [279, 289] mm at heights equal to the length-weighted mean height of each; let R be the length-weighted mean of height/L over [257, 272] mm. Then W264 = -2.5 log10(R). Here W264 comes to 0.124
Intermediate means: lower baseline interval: 15.7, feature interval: 13.6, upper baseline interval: 14.9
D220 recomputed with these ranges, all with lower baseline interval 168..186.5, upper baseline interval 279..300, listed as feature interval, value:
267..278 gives -1.4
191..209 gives 1.5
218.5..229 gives 2.1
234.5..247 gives -1.0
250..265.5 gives 1.9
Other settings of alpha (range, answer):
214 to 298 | 16.75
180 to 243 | 16.34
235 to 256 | 16.32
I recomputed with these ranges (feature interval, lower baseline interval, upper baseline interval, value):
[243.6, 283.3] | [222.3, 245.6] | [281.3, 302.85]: -2.1 mm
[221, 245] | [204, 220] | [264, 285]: -2.3 mm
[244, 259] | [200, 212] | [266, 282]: 1.0 mm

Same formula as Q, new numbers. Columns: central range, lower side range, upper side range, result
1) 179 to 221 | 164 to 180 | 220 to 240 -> 0.07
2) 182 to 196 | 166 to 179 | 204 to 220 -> -0.13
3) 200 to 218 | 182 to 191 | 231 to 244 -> 0.25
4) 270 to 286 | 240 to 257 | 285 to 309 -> -0.18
